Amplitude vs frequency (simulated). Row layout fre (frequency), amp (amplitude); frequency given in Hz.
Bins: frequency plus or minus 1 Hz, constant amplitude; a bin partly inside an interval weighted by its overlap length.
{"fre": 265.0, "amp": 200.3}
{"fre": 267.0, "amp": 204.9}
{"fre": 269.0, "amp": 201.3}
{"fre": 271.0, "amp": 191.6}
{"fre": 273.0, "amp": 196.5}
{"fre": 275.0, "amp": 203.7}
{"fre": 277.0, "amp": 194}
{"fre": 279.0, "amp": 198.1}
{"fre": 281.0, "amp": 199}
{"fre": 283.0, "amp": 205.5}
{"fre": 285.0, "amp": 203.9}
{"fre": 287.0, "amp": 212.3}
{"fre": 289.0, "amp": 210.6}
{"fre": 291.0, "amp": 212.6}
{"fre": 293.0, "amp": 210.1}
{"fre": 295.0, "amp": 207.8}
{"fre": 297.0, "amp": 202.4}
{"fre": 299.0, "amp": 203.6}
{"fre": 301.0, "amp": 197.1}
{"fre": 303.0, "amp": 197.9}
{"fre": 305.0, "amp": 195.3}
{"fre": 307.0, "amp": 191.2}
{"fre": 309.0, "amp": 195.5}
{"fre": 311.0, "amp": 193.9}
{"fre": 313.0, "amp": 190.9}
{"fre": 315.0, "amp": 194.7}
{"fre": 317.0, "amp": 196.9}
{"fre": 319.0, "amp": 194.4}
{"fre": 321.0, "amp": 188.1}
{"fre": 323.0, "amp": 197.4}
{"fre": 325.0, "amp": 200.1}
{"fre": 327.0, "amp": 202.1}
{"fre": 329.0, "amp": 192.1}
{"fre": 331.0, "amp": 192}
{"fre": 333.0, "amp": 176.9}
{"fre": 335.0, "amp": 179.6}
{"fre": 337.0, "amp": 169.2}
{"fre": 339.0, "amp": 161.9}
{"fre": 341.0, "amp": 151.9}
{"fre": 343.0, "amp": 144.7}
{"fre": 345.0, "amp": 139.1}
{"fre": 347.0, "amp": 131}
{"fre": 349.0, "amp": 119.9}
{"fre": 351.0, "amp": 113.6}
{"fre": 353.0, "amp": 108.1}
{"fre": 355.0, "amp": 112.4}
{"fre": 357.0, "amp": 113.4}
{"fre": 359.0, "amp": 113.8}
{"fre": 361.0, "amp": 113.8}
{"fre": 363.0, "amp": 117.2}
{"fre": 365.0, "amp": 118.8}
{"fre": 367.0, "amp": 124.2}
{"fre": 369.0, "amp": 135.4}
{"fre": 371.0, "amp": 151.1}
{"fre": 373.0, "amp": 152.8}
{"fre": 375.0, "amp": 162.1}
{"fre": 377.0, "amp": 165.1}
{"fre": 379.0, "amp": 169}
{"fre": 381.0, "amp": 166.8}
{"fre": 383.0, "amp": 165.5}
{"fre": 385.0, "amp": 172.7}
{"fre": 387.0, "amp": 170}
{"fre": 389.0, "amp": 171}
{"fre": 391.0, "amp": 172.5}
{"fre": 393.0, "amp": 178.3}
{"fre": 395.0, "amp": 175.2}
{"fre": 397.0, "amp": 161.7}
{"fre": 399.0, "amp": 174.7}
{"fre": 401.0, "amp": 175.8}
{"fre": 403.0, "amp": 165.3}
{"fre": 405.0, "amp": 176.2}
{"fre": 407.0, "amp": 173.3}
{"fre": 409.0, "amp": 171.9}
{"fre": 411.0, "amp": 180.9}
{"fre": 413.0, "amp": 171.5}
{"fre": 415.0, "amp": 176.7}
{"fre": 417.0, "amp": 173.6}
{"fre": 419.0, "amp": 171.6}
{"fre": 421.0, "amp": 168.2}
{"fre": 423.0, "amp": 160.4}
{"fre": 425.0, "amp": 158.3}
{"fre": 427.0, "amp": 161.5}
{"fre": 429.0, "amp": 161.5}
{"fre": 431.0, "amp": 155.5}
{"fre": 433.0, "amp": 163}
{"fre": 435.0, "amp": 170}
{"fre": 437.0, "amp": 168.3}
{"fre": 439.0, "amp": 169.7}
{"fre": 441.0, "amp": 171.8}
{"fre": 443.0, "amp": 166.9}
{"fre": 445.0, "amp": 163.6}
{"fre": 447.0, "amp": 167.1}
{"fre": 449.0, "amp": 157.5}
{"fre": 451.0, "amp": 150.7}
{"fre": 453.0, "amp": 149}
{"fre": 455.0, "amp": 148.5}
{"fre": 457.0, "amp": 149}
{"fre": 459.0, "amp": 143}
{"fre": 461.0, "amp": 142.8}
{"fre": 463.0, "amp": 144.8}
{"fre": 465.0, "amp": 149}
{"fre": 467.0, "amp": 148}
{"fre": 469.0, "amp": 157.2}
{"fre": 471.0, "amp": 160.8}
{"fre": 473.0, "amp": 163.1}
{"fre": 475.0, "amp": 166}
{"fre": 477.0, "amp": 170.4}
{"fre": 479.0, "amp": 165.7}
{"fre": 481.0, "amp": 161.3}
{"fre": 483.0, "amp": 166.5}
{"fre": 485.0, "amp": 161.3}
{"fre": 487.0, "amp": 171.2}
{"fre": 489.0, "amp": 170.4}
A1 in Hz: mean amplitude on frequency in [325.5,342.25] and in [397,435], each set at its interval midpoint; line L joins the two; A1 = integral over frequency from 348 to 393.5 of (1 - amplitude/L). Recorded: 8.2 Hz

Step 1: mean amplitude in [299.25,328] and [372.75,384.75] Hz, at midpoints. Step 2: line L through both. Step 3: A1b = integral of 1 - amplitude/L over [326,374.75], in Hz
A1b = 9.7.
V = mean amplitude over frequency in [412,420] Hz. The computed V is 173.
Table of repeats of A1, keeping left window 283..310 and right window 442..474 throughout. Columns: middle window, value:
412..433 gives -0.1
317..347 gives 2.4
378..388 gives 0.4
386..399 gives 0.2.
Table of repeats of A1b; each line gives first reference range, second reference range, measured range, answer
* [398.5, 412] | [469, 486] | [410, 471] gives 3.08 Hz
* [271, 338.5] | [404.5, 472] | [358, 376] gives 4.80 Hz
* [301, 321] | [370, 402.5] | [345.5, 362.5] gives 5.95 Hz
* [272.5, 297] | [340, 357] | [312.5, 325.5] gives -2.56 Hz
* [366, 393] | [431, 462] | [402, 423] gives -1.67 Hz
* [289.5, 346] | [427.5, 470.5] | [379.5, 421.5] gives -0.84 Hz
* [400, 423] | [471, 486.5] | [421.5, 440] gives 0.77 Hz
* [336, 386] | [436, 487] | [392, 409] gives -2.92 Hz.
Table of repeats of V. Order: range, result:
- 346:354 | 118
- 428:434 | 160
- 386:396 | 173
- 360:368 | 118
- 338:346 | 149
